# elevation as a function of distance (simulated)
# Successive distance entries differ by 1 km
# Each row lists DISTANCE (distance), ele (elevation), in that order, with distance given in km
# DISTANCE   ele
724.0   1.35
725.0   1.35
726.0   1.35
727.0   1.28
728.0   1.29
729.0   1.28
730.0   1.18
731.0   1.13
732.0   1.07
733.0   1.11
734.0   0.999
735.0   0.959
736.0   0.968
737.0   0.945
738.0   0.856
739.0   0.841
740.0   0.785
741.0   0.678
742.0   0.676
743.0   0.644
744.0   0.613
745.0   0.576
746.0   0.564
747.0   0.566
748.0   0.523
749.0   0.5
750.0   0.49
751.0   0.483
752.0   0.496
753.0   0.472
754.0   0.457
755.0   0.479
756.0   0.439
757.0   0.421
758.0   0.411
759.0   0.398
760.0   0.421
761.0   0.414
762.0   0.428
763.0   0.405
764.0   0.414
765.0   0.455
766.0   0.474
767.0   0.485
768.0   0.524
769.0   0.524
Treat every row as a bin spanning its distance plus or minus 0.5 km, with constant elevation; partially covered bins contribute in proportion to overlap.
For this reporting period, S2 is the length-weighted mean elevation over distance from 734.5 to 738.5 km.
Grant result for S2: 0.932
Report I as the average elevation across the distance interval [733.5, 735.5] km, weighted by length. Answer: 0.979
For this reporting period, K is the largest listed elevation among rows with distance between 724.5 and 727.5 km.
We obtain 1.35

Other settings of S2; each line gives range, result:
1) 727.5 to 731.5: 1.22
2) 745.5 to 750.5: 0.529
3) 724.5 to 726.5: 1.35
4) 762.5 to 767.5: 0.447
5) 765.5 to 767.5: 0.479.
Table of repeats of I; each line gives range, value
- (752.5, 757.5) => 0.454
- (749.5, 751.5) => 0.486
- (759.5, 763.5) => 0.417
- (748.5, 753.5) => 0.488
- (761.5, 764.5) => 0.416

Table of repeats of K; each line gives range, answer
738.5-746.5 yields 0.841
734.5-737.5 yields 0.968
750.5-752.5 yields 0.496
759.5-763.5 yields 0.428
